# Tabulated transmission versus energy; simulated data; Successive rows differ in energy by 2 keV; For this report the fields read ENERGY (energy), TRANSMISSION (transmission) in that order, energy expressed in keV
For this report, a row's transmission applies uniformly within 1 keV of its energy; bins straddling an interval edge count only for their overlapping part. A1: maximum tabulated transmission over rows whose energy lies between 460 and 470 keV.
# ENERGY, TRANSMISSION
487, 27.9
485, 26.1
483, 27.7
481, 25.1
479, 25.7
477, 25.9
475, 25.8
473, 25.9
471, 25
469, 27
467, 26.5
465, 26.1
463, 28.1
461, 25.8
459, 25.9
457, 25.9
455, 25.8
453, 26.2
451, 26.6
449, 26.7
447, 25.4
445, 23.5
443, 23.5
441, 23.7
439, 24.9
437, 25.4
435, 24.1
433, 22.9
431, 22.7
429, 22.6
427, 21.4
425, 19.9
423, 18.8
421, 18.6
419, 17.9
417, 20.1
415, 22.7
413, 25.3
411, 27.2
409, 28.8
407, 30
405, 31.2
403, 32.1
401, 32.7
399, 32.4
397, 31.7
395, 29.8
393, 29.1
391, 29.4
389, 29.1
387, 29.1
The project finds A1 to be 28.1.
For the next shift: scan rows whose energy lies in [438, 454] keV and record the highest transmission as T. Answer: 26.7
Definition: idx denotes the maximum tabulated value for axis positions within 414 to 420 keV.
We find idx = 22.7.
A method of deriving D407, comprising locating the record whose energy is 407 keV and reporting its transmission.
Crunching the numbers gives 30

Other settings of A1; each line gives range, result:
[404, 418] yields 31.2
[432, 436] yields 24.1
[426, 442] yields 25.4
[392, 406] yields 32.7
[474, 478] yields 25.9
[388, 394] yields 29.4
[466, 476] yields 27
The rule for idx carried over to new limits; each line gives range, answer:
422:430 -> 22.6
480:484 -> 27.7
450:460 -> 26.6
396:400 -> 32.4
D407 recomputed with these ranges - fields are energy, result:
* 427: 21.4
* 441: 23.7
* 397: 31.7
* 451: 26.6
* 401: 32.7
